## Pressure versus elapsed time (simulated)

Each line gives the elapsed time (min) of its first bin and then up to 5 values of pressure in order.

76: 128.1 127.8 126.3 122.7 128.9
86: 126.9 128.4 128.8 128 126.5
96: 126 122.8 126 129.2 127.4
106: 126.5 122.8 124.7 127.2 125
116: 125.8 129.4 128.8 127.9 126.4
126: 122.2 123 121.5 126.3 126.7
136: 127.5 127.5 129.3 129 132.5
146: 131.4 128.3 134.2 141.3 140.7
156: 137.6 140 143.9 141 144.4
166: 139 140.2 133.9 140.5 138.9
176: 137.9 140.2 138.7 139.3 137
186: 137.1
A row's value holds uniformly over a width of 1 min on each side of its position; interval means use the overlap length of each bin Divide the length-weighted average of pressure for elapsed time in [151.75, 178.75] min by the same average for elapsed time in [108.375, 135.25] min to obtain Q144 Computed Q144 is 1.11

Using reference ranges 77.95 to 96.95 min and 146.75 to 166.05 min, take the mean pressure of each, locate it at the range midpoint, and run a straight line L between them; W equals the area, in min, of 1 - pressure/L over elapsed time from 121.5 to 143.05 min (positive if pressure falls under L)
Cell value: 1.4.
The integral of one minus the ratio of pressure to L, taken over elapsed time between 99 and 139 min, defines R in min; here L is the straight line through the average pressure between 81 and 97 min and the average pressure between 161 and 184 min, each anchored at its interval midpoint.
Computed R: 1.6 min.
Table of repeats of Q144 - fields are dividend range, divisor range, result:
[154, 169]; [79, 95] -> 1.11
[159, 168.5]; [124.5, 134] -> 1.15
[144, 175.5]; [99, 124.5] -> 1.09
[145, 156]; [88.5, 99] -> 1.07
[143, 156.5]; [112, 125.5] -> 1.06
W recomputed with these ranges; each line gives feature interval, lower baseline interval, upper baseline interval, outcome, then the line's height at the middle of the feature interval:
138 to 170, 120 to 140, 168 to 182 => -0.9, 133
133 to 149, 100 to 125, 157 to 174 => 0.6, 134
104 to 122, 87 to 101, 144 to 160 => 0.5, 130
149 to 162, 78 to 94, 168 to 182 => -0.3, 136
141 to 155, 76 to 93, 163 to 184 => 0.2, 136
